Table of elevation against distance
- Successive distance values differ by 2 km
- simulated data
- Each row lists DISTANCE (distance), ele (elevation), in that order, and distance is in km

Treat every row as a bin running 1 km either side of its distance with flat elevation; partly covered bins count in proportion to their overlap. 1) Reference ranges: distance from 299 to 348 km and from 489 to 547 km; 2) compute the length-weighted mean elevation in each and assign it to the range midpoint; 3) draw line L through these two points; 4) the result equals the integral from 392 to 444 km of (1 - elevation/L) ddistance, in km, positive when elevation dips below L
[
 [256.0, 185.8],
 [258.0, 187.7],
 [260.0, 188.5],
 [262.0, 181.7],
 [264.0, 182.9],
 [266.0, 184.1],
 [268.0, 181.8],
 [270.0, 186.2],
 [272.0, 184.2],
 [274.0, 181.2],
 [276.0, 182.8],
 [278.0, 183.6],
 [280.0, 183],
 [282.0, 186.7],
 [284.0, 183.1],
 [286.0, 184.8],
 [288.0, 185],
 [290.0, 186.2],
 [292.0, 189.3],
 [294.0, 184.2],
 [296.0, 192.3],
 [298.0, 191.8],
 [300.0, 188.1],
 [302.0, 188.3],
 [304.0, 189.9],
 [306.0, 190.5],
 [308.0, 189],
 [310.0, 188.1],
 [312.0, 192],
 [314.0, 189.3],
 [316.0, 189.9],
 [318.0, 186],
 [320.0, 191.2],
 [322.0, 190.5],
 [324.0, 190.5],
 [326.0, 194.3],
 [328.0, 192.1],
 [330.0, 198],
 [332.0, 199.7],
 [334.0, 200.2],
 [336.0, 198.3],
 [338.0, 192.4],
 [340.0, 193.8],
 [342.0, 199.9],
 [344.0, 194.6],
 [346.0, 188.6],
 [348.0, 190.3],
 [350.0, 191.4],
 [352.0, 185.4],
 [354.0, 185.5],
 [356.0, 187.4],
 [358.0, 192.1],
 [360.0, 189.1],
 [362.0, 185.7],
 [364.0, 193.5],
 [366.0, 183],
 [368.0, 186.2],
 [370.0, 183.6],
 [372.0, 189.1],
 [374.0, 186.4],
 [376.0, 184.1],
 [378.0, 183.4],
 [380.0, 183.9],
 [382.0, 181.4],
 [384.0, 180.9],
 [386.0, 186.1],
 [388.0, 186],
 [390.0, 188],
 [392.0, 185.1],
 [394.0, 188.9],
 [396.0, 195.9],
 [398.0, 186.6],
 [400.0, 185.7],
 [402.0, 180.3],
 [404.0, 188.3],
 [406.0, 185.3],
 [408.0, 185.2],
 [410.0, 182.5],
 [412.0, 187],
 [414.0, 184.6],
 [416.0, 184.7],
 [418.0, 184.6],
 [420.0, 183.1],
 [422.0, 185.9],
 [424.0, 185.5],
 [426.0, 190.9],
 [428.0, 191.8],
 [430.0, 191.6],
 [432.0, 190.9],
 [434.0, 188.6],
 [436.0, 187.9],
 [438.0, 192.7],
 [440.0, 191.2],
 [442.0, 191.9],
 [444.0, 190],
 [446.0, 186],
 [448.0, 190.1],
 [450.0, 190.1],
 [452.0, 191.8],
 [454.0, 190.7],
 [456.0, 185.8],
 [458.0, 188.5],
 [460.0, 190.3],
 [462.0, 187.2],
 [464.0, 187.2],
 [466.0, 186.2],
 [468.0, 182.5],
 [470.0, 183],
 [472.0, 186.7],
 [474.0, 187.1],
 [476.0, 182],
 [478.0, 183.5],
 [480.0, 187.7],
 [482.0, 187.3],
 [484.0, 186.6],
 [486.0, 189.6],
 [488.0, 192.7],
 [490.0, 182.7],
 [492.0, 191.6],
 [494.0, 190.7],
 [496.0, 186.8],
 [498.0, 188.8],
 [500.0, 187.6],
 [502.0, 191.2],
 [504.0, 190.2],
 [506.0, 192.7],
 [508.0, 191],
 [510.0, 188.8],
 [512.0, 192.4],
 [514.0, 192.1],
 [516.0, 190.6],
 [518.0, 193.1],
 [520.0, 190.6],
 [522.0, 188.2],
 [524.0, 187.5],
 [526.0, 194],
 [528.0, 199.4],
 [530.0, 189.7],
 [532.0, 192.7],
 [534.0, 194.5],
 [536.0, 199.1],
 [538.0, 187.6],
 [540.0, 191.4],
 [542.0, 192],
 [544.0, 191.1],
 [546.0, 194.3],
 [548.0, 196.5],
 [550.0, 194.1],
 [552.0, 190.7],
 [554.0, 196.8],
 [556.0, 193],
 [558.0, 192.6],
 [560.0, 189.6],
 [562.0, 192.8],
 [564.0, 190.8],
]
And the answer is 1.1 km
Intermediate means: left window 192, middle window 188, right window 191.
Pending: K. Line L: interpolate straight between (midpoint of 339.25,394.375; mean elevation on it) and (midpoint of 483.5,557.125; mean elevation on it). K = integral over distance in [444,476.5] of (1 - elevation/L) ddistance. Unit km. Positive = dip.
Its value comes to 0.4 km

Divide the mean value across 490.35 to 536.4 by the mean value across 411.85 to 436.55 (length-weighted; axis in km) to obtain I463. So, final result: 1.0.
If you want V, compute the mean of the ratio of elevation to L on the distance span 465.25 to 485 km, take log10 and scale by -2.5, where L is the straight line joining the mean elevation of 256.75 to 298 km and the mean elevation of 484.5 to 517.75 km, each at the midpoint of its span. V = 0.02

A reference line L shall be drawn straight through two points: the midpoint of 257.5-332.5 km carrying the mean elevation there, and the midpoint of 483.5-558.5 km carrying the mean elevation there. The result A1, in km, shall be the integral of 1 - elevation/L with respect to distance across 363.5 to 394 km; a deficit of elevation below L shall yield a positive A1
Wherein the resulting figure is 0.6 km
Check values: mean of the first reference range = 188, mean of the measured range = 185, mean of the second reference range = 191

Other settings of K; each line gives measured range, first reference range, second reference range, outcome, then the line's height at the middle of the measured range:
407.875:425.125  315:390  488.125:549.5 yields 0.5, 190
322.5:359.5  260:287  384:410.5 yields -1.6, 185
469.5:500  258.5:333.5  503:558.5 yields 0.7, 192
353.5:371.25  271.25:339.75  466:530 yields 0.2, 189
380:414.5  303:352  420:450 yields 0.9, 190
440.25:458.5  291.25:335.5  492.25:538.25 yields 0.2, 191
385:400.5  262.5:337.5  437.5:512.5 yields 0.1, 189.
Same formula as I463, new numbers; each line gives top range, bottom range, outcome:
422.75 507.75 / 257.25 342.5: 1.00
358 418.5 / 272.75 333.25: 0.99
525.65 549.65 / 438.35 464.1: 1.02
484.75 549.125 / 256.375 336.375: 1.02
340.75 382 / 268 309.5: 1.01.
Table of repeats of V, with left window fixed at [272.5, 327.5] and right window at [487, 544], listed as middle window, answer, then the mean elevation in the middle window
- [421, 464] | 0.00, 189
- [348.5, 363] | 0.00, 188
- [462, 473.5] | 0.03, 185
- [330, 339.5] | -0.05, 197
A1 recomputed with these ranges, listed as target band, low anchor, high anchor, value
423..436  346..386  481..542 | -0.1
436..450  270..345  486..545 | 0.0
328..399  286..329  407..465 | -0.2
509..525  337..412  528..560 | 0.2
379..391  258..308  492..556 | 0.3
